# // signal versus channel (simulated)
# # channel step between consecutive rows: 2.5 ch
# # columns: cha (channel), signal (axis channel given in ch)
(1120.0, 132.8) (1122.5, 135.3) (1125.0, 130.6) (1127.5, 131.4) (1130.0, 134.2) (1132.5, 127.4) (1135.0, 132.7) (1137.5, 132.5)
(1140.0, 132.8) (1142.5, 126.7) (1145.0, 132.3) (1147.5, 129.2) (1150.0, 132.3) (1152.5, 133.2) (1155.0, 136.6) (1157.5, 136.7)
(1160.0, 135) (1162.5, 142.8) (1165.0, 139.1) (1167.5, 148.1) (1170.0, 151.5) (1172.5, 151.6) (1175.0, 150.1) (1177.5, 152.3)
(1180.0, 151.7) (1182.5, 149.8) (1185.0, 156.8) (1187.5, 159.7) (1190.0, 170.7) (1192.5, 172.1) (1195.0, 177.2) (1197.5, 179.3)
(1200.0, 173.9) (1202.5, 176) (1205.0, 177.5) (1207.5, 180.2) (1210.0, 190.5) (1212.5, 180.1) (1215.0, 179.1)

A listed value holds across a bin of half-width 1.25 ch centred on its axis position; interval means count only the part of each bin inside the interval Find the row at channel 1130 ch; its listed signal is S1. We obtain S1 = 134.2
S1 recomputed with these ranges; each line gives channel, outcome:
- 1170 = 151.5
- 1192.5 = 172.1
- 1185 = 156.8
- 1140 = 132.8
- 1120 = 132.8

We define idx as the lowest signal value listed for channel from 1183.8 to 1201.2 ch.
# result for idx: 156.8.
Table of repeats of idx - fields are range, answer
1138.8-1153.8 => 126.7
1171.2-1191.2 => 149.8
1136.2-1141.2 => 132.5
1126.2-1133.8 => 127.4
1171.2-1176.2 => 150.1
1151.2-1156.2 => 133.2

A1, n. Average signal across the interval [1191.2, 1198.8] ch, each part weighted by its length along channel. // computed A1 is 176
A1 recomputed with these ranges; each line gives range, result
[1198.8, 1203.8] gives 175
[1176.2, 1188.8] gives 154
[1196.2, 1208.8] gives 177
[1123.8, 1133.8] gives 131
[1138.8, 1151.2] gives 131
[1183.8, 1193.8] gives 165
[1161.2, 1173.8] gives 147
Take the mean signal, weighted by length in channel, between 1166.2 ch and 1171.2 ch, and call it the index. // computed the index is 150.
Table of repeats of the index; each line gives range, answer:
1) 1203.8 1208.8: 179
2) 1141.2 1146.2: 130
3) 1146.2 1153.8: 132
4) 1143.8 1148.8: 131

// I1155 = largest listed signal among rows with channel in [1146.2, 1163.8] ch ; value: 142.8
